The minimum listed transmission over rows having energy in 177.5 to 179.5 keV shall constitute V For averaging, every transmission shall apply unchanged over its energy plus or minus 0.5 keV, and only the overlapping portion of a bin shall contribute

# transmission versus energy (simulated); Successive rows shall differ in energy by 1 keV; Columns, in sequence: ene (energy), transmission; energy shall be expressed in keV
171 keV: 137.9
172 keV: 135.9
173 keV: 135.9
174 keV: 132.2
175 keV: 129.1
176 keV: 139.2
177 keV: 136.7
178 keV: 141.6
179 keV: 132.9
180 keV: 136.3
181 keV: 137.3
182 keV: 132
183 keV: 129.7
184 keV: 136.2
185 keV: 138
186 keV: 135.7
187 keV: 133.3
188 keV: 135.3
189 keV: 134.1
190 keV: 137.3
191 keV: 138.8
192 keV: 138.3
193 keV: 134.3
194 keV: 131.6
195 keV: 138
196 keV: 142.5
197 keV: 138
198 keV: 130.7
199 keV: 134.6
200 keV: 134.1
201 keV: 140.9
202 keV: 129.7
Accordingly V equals 132.9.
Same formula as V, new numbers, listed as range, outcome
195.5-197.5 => 138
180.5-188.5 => 129.7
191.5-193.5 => 134.3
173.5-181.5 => 129.1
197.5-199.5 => 130.7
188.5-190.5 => 134.1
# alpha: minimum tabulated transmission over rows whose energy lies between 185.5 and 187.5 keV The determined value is 133.3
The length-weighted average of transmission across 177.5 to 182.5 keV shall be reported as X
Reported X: 136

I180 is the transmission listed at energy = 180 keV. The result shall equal 136.3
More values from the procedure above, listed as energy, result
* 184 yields 136.2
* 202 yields 129.7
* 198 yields 130.7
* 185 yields 138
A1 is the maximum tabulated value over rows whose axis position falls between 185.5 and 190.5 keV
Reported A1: 137.3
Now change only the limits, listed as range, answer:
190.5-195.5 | 138.8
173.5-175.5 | 132.2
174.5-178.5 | 141.6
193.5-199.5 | 142.5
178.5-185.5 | 138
